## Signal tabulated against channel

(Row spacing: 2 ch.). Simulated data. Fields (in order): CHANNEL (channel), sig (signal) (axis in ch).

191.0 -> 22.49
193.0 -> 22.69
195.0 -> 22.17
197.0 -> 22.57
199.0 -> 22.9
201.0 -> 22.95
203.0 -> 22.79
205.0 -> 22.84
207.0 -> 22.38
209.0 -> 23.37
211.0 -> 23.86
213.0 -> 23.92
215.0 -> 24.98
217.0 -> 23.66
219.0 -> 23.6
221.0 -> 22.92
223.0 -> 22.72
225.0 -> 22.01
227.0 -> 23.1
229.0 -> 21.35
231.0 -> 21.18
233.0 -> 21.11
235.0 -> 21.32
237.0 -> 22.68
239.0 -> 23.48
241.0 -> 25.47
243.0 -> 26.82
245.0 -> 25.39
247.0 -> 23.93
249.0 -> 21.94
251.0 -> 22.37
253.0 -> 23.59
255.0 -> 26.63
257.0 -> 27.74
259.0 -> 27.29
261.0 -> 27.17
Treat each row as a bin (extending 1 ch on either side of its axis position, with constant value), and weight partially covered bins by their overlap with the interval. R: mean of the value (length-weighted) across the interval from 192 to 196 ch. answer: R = 22.4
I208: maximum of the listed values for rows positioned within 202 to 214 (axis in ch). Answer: 23.92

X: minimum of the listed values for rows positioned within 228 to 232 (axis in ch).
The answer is 21.18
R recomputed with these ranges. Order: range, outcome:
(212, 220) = 24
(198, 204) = 22.9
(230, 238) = 21.6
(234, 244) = 24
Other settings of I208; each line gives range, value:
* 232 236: 21.32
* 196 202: 22.95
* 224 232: 23.1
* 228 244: 26.82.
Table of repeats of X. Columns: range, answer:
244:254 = 21.94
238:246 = 23.48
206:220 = 22.38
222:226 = 22.01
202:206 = 22.79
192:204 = 22.17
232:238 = 21.11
